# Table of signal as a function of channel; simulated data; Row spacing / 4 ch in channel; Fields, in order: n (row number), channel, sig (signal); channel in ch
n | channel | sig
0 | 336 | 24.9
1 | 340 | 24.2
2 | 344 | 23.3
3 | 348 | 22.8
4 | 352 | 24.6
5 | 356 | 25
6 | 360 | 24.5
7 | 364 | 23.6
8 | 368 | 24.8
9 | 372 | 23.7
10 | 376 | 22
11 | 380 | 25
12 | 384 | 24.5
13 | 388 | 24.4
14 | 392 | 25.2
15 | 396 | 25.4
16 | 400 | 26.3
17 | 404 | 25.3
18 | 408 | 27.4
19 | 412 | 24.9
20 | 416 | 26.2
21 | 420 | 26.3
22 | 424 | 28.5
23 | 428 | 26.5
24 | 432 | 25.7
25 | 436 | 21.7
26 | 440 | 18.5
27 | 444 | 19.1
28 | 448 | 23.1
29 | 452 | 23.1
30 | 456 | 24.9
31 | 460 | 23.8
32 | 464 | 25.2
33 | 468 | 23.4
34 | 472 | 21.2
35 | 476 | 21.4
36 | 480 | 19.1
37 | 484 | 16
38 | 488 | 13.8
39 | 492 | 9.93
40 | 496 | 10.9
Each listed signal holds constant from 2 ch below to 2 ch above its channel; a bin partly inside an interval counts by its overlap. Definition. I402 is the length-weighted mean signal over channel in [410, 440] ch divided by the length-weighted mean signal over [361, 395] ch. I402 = 1.0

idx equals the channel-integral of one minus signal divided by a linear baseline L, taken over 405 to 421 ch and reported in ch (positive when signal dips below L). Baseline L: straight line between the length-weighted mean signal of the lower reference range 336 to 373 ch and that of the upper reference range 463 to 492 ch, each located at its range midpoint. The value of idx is -3.2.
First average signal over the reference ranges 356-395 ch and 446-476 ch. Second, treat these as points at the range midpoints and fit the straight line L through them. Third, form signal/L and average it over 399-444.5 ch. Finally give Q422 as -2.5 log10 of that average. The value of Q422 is -0.05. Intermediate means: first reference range 24.3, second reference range 23.4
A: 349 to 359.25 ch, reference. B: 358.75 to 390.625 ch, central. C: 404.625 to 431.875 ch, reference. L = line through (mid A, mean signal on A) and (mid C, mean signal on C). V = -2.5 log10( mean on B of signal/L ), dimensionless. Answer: 0.05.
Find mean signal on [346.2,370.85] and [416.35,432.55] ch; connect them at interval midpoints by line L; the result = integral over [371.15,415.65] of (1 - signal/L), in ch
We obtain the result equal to 1.0 ch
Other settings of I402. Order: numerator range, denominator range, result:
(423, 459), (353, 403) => 0.95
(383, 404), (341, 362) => 1.05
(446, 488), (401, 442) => 0.86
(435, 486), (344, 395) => 0.89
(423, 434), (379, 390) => 1.09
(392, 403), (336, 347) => 1.08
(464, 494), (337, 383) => 0.76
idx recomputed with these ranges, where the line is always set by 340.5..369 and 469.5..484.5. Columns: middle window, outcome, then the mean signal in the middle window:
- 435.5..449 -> 0.5 ch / 20.3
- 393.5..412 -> -2.9 ch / 25.9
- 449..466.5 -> -3.1 ch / 24.2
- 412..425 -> -2.8 ch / 26.6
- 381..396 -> -1.2 ch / 24.8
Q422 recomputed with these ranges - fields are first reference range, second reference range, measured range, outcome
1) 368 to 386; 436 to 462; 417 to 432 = -0.183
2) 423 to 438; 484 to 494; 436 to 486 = -0.173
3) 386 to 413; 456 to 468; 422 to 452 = 0.072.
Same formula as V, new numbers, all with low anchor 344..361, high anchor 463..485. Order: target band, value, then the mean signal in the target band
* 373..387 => -0.021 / 23.9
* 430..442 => 0.004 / 22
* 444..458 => -0.067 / 23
